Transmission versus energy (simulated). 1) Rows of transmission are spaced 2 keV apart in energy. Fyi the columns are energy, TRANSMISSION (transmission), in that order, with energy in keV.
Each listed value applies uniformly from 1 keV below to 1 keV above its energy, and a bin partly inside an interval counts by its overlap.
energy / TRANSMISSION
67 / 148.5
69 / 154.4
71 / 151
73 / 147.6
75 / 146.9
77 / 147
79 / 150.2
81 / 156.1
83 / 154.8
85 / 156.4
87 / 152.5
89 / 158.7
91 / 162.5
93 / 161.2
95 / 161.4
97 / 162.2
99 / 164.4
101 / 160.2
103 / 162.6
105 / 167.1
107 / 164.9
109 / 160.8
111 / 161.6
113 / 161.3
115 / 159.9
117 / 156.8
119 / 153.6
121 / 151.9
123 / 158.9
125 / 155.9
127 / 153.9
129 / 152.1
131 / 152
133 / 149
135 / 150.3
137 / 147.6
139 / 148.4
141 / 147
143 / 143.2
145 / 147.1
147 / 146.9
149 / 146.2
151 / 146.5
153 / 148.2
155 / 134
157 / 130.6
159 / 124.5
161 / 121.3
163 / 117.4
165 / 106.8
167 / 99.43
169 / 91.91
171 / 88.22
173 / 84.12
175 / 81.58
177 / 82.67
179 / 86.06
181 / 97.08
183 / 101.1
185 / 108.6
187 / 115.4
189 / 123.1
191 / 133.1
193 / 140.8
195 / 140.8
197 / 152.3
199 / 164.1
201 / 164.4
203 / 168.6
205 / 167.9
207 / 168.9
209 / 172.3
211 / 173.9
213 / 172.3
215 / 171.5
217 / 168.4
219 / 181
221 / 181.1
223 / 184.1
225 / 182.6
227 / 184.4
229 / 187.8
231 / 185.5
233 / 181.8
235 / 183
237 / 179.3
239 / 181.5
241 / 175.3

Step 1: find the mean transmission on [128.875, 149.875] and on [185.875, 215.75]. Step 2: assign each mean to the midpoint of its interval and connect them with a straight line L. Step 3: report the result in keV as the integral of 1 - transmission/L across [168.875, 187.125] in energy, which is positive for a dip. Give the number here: 7.1 keV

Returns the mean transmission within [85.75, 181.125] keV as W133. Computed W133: 140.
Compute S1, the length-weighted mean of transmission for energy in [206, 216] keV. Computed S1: 172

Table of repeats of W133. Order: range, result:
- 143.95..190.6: 115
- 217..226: 181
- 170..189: 95.4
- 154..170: 116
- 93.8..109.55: 163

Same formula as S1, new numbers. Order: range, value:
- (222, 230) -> 185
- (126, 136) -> 151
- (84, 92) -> 158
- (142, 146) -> 145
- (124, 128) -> 155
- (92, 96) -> 161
